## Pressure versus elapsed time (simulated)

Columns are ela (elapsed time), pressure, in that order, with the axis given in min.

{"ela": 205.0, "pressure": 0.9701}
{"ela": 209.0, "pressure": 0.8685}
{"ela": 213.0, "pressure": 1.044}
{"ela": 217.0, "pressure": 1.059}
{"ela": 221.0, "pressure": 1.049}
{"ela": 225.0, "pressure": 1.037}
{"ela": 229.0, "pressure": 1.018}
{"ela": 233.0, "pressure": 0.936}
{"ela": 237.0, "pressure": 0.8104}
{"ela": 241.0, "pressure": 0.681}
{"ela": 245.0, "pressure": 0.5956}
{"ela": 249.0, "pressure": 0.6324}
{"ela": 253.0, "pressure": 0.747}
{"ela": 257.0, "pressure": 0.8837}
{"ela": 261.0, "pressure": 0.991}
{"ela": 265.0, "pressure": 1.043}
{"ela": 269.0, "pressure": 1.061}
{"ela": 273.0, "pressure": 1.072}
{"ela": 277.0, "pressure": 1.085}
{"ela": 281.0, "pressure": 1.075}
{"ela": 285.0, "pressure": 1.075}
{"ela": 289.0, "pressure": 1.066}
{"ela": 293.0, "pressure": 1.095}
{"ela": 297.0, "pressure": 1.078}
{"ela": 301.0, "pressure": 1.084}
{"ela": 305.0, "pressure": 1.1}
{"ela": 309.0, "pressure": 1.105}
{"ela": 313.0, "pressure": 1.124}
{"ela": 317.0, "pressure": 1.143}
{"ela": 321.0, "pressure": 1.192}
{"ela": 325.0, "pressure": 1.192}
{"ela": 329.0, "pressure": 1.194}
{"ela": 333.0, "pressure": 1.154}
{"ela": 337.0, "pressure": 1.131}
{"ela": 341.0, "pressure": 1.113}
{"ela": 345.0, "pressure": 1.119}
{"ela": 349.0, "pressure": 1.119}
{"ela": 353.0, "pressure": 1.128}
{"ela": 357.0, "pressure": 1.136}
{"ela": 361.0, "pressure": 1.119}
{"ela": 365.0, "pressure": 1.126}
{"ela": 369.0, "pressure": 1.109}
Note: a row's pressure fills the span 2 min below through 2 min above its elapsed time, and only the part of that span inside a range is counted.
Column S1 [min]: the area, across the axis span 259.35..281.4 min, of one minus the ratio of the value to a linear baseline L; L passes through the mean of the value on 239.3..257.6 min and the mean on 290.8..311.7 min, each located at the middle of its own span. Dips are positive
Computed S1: -5.0 min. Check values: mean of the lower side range 0.695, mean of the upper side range 1.09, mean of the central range 1.05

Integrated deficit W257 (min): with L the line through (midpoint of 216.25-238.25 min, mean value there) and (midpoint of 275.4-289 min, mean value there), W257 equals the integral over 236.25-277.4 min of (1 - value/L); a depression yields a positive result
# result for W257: 6.8 min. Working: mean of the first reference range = 0.987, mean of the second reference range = 1.08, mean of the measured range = 0.867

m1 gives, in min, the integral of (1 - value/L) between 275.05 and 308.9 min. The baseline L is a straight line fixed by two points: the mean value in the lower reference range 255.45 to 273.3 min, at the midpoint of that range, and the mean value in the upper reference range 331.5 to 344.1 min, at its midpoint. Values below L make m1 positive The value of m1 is -1.0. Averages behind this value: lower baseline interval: 1.01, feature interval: 1.08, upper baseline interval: 1.13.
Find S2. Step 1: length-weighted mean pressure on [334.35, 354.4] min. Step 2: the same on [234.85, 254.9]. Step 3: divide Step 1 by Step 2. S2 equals 1.6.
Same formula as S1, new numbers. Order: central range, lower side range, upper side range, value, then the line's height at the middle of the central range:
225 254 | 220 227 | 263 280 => 7.1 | 1.05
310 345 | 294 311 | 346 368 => -1.4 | 1.11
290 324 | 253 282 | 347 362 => -1.7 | 1.06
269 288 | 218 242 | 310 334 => -0.3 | 1.06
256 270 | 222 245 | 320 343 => -0.5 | 0.963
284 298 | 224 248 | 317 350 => -0.9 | 1.01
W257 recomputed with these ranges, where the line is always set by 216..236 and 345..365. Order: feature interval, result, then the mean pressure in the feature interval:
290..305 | -0.2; 1.09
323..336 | -0.9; 1.18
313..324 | -0.7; 1.16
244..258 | 4.3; 0.711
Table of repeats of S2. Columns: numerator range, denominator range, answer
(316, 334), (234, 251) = 1.70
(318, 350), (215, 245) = 1.25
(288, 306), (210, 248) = 1.20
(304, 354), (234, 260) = 1.53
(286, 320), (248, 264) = 1.31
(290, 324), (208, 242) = 1.17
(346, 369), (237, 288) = 1.23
